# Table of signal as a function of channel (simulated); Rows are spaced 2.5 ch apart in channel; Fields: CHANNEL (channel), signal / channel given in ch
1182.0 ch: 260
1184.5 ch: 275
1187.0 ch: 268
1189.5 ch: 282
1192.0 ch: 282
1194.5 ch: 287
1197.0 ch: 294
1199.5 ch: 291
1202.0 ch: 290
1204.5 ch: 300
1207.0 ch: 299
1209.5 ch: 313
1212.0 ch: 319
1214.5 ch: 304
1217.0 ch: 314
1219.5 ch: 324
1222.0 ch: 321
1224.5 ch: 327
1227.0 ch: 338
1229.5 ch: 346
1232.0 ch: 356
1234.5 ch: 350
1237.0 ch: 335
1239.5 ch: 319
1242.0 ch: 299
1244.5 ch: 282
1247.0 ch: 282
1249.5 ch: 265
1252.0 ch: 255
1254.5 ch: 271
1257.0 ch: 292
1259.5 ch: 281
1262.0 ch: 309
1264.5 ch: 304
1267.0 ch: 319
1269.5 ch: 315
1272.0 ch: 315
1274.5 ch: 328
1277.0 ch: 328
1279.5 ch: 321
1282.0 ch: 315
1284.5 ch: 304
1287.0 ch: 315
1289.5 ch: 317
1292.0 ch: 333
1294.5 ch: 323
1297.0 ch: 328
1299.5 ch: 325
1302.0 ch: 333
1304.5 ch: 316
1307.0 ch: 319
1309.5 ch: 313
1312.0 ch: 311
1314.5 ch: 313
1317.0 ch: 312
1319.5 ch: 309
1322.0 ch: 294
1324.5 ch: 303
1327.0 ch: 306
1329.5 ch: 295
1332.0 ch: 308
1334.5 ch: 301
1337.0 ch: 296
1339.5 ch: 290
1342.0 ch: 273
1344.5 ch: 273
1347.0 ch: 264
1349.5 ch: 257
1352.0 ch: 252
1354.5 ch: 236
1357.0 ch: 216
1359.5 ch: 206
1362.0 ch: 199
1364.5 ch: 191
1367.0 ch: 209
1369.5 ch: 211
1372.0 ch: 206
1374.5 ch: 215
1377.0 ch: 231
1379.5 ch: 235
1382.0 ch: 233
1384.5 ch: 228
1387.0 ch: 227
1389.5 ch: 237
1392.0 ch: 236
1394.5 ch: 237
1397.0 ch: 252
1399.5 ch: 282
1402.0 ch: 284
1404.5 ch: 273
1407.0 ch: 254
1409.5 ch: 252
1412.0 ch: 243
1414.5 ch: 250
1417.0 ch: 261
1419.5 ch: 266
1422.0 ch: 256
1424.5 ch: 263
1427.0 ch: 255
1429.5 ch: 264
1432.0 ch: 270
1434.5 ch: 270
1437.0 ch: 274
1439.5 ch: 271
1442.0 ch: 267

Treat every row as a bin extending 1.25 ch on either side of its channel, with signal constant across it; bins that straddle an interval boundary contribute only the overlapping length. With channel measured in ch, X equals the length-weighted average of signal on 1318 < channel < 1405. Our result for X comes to 253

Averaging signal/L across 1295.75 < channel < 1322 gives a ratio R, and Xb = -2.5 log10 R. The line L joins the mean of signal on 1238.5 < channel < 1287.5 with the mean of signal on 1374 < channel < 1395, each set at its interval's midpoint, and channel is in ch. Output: -0.16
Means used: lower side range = 301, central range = 317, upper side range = 231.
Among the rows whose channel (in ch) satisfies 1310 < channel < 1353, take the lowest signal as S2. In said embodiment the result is 252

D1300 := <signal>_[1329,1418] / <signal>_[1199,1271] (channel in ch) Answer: 0.8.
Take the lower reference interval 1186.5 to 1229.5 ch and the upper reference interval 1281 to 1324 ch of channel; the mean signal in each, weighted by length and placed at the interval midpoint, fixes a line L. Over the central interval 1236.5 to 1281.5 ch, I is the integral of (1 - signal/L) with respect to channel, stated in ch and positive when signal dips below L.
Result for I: 1.5 ch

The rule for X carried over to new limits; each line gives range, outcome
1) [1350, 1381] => 218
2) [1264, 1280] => 319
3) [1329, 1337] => 301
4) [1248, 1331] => 309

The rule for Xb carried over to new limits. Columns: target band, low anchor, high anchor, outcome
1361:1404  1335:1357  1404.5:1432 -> 0.13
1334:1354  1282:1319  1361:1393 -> -0.04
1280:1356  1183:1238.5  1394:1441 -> -0.06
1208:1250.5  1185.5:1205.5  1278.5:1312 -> -0.07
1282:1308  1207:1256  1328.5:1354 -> -0.10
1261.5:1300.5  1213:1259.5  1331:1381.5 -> -0.12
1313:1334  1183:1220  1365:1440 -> -0.15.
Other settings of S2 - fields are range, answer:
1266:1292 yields 304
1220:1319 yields 255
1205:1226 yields 299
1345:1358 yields 216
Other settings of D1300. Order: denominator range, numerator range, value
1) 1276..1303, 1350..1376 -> 0.67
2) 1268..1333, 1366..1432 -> 0.78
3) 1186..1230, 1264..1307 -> 1.05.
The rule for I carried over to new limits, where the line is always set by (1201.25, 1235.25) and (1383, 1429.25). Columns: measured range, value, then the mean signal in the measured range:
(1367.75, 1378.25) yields 2.0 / 215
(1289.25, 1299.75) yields -1.2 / 326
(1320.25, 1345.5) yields -1.3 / 294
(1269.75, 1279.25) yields -0.7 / 322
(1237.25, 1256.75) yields 1.6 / 285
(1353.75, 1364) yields 2.2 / 211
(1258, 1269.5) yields 0.0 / 304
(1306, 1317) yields -1.0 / 314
